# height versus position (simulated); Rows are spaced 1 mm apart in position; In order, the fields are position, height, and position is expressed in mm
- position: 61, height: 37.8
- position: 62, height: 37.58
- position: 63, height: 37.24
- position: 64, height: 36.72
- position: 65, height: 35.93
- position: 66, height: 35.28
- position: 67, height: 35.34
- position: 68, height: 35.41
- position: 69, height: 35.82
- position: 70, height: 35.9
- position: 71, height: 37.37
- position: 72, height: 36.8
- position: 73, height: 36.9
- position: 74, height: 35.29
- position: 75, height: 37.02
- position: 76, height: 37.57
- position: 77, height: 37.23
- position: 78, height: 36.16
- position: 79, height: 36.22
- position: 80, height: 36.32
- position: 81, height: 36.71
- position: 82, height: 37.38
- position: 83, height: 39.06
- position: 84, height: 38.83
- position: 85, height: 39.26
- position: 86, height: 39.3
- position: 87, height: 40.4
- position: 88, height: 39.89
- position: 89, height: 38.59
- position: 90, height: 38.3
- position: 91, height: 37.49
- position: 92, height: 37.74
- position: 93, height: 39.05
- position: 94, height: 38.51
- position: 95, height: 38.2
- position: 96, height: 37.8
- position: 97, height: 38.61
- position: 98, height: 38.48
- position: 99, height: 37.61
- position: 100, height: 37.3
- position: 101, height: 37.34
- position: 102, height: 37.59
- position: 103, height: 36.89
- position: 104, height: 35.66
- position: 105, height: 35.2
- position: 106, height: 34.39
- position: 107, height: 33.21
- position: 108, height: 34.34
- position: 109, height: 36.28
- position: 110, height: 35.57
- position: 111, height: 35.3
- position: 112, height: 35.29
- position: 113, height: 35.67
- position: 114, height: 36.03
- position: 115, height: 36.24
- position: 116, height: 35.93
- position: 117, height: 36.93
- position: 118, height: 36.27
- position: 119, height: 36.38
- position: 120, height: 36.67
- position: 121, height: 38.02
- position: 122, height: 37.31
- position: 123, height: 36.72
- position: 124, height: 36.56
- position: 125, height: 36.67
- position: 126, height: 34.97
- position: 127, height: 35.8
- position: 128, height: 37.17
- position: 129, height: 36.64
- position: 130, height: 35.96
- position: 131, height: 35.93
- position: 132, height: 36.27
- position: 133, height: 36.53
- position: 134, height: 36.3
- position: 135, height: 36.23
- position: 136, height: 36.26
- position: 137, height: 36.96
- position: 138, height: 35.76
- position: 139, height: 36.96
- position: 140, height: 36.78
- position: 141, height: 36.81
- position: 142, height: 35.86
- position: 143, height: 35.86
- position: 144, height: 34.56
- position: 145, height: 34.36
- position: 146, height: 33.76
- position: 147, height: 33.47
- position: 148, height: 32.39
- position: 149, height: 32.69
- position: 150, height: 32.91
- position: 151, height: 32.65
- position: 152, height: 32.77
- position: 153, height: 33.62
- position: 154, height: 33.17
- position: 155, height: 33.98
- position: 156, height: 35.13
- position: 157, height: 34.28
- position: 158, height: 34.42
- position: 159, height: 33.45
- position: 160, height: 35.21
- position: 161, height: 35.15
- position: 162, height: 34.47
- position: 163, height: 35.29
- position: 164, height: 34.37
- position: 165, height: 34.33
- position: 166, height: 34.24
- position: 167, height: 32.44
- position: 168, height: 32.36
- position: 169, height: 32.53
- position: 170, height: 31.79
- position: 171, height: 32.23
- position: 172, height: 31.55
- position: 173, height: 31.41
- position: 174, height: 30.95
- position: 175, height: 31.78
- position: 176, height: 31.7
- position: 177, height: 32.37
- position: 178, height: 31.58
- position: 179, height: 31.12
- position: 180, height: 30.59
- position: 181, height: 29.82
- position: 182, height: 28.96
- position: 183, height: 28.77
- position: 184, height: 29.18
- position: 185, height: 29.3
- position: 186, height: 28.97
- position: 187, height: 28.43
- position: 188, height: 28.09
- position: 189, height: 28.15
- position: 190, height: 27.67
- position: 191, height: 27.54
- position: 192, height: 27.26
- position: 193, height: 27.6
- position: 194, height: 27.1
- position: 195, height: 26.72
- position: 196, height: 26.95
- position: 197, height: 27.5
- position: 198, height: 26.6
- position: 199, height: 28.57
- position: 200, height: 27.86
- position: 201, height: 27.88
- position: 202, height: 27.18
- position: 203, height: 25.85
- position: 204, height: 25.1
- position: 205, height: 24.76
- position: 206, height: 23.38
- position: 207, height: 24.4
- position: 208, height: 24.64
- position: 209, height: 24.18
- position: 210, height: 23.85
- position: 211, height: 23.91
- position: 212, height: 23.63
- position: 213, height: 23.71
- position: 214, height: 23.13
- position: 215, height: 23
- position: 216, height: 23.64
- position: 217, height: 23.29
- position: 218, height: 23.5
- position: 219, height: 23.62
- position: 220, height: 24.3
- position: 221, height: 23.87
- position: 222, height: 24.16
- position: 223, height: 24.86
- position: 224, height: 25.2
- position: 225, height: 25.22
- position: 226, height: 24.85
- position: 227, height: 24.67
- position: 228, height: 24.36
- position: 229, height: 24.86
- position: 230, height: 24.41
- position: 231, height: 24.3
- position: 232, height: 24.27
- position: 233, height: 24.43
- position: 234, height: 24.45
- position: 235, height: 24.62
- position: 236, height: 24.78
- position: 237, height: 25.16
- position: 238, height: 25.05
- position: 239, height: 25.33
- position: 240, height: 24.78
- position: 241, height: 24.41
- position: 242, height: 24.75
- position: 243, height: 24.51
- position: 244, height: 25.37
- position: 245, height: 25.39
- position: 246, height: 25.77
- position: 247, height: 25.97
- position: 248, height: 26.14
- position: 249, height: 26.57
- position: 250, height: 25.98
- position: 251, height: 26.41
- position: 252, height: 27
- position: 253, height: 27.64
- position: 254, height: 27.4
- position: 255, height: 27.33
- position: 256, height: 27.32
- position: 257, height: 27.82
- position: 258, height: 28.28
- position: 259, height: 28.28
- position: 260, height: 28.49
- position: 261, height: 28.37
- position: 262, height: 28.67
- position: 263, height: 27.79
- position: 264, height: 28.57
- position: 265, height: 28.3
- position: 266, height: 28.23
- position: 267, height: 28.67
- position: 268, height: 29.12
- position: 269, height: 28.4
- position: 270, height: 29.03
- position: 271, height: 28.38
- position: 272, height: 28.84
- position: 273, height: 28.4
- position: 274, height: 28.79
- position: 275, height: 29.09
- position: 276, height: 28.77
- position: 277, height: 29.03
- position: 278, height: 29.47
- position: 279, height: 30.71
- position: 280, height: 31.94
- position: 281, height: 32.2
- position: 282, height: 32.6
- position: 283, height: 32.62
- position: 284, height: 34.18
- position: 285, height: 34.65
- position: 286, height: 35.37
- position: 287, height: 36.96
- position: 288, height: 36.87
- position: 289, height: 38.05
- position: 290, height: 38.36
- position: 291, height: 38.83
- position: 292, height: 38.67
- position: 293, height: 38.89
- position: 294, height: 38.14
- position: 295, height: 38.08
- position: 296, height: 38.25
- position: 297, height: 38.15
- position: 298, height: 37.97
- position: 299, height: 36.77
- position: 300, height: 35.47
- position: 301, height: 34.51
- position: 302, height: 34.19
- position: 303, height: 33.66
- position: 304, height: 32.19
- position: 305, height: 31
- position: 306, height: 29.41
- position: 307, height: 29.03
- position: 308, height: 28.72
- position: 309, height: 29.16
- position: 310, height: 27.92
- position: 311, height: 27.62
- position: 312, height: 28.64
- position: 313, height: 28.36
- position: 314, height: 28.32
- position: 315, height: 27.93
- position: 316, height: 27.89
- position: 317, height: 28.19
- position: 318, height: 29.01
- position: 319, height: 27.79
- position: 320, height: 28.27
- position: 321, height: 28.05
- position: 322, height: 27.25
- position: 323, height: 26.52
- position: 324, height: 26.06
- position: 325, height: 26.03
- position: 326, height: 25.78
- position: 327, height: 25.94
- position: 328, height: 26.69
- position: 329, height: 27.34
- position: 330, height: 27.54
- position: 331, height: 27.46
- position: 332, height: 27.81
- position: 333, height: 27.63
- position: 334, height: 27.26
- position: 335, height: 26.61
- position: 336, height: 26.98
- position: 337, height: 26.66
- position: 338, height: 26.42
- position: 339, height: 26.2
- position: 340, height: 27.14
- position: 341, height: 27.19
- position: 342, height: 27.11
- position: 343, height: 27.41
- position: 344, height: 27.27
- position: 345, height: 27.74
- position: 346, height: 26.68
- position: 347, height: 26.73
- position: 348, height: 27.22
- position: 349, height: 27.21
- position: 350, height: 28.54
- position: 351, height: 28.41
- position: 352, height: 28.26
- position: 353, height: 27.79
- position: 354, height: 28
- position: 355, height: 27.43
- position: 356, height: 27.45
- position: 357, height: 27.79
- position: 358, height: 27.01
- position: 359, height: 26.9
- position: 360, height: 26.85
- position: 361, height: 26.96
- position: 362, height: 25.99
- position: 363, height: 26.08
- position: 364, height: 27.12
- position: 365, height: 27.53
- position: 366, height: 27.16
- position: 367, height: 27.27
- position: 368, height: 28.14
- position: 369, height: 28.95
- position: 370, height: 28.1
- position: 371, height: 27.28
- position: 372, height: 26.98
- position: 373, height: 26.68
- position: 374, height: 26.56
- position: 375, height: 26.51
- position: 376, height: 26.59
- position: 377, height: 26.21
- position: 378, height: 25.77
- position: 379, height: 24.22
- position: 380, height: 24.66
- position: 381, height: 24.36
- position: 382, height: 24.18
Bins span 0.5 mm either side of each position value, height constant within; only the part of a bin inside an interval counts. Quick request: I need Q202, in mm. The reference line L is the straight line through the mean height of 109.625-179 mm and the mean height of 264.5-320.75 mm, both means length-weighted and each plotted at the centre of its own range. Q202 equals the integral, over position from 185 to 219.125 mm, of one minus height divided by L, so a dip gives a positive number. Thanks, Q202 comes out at 7.9 mm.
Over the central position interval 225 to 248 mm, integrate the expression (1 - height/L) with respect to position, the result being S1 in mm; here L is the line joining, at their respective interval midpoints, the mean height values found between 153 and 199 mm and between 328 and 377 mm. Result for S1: 3.75 mm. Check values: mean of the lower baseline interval 31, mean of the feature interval 24.9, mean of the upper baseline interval 27.2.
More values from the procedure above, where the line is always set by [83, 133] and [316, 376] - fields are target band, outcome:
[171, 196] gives 3.28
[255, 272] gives 1.26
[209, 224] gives 4.02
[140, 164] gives 0.63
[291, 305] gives -3.46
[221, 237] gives 3.70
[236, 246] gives 2.07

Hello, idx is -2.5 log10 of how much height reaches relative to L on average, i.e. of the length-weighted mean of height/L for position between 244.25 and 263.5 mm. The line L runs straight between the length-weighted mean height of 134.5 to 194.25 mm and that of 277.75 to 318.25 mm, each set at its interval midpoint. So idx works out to 0.21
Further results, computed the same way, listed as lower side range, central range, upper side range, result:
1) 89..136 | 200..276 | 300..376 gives 0.218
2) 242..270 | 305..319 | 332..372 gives -0.048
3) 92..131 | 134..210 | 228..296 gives 0.082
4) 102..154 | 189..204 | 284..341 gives 0.234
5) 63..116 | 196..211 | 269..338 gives 0.290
